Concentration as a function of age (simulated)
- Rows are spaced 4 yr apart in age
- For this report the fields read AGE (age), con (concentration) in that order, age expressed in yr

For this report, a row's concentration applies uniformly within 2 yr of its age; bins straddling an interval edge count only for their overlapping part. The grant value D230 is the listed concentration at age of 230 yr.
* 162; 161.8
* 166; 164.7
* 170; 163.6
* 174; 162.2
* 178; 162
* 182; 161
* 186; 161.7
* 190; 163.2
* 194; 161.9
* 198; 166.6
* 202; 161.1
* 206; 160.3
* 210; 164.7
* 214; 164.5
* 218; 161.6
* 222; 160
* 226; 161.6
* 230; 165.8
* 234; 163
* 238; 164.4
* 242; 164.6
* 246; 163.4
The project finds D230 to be 165.8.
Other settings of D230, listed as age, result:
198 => 166.6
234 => 163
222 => 160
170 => 163.6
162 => 161.8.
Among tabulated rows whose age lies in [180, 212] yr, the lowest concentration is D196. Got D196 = 160.3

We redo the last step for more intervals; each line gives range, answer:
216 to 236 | 160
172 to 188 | 161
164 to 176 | 162.2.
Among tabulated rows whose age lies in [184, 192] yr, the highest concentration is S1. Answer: 163.2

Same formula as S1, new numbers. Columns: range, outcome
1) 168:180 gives 163.6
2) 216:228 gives 161.6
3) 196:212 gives 166.6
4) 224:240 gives 165.8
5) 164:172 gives 164.7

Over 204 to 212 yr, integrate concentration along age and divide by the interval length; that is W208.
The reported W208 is 162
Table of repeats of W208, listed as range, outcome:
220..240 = 163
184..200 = 163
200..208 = 161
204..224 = 162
